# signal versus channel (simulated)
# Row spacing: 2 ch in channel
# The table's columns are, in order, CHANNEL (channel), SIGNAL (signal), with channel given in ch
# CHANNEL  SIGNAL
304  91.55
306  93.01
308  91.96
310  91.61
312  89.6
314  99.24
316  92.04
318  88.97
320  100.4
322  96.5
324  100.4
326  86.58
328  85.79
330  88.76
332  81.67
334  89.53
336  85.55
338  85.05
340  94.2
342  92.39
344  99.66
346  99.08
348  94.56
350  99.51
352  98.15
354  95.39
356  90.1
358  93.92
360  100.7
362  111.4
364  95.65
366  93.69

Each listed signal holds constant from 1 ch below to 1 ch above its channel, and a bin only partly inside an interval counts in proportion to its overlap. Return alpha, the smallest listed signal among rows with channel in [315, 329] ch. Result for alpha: 85.79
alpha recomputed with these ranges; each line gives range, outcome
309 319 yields 88.97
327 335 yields 81.67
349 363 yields 90.1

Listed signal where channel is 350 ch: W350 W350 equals 99.51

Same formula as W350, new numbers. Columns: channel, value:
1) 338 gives 85.05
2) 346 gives 99.08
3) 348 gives 94.56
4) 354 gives 95.39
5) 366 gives 93.69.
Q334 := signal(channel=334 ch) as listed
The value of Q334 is 89.53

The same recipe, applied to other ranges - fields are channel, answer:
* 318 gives 88.97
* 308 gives 91.96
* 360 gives 100.7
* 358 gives 93.92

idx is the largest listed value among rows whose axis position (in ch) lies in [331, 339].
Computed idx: 89.53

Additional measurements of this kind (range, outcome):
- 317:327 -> 100.4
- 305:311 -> 93.01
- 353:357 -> 95.39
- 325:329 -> 86.58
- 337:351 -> 99.66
